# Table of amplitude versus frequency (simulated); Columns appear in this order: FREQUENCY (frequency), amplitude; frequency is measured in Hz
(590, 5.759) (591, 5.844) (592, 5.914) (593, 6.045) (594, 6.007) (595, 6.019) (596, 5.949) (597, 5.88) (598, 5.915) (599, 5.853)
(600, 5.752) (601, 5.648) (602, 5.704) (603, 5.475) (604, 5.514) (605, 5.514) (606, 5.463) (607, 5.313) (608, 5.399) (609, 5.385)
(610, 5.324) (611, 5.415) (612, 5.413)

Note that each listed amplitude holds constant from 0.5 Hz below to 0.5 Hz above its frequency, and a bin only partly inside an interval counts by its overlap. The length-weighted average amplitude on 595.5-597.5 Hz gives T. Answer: 5.91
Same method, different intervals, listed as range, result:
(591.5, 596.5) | 5.99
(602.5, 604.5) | 5.49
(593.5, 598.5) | 5.95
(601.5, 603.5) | 5.59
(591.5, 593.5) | 5.98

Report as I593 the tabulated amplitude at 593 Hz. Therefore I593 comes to 6.045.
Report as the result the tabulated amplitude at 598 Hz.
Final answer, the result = 5.915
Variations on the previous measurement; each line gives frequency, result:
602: 5.704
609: 5.385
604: 5.514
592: 5.914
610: 5.324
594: 6.007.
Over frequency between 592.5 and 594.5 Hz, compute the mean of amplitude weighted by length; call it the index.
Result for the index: 6.03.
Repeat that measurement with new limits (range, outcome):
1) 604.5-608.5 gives 5.42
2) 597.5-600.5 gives 5.84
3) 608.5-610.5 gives 5.35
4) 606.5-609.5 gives 5.37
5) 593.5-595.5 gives 6.01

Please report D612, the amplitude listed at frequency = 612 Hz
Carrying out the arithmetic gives 5.413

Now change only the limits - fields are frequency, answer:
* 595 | 6.019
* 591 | 5.844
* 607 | 5.313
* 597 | 5.88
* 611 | 5.415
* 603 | 5.475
